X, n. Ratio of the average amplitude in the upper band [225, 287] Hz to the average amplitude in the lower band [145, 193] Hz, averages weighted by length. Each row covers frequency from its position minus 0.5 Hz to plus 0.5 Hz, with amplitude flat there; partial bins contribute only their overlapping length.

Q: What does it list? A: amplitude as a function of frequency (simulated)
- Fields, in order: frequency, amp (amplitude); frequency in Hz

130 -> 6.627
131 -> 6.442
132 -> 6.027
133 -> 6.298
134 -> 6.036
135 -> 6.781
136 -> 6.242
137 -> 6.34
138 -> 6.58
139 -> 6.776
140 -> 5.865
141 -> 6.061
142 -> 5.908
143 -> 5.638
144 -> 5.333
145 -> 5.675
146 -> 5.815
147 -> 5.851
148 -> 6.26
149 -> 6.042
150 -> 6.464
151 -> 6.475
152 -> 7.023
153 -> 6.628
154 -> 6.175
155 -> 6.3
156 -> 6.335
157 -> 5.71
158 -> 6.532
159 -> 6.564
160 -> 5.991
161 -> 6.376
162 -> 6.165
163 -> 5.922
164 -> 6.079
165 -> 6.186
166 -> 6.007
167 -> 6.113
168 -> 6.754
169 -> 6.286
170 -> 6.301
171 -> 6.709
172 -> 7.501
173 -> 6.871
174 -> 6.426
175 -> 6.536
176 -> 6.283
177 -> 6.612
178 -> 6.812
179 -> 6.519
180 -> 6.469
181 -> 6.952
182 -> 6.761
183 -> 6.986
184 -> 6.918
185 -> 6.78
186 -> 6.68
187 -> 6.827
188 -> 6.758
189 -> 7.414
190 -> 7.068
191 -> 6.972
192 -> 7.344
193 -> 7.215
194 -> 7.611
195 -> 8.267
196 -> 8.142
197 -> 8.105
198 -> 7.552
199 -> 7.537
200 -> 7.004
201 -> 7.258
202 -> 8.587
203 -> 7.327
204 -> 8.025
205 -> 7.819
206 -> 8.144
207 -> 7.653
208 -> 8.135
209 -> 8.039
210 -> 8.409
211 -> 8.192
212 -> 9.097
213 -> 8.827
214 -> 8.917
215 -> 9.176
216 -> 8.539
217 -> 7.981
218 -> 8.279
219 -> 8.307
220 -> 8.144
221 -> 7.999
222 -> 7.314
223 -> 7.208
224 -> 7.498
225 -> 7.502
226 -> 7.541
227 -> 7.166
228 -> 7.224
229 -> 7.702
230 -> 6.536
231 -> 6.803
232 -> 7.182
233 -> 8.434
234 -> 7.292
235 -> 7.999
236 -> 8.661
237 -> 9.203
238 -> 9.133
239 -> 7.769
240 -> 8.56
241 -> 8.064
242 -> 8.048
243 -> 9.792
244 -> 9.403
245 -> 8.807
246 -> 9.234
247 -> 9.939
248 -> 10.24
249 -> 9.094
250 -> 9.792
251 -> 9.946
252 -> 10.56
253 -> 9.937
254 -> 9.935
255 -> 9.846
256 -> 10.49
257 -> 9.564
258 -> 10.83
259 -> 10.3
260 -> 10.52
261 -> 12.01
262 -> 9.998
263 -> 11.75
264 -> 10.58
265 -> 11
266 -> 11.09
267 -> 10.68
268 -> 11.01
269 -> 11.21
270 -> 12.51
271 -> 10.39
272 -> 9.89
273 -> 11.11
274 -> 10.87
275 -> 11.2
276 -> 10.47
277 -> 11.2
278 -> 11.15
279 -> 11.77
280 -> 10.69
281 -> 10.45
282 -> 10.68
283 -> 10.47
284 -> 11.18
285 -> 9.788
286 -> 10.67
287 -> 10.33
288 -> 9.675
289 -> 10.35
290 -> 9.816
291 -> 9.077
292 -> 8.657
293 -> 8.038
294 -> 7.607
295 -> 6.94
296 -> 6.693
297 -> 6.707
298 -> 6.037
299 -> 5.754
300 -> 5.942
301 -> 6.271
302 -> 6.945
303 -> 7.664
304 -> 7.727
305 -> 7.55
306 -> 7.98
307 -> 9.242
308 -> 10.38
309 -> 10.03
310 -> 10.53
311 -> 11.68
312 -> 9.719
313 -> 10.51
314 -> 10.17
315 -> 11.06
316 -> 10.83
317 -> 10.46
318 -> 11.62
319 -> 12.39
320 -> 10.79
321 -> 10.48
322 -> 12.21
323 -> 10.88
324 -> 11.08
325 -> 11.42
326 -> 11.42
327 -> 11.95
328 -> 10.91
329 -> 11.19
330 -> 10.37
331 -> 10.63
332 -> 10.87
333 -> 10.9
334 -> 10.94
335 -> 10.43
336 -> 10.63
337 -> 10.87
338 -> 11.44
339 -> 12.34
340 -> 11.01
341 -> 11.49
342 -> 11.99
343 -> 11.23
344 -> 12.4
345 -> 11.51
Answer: 1.5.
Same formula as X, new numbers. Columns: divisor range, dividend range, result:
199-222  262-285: 1.34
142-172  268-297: 1.62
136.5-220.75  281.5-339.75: 1.40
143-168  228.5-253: 1.41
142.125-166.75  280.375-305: 1.38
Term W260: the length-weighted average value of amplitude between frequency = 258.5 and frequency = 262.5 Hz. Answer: 10.7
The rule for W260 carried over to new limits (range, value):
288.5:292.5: 9.47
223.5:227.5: 7.43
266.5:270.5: 11.4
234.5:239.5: 8.55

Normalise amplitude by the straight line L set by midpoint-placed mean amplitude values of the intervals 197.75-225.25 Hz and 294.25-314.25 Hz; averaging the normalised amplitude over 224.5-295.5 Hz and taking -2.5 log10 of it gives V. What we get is -0.19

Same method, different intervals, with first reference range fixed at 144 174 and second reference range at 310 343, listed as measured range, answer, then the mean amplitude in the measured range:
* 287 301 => 0.280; 7.83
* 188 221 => -0.049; 7.95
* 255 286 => -0.143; 10.8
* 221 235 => 0.122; 7.39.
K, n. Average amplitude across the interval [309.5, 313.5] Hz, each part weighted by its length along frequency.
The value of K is 10.6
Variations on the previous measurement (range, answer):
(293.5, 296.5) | 7.08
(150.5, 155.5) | 6.52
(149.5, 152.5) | 6.65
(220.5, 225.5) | 7.5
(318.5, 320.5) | 11.6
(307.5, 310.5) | 10.3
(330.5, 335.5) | 10.8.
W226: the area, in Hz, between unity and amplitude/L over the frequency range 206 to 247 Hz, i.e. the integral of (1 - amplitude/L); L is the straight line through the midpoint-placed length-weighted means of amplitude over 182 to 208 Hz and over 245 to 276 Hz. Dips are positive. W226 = 3.3 Hz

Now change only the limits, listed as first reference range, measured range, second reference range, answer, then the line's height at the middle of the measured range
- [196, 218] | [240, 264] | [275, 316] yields -3.35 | 8.68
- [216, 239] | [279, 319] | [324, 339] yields 3.27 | 10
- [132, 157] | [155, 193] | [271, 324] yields 1.51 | 6.86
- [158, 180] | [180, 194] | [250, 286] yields 0.45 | 7.21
